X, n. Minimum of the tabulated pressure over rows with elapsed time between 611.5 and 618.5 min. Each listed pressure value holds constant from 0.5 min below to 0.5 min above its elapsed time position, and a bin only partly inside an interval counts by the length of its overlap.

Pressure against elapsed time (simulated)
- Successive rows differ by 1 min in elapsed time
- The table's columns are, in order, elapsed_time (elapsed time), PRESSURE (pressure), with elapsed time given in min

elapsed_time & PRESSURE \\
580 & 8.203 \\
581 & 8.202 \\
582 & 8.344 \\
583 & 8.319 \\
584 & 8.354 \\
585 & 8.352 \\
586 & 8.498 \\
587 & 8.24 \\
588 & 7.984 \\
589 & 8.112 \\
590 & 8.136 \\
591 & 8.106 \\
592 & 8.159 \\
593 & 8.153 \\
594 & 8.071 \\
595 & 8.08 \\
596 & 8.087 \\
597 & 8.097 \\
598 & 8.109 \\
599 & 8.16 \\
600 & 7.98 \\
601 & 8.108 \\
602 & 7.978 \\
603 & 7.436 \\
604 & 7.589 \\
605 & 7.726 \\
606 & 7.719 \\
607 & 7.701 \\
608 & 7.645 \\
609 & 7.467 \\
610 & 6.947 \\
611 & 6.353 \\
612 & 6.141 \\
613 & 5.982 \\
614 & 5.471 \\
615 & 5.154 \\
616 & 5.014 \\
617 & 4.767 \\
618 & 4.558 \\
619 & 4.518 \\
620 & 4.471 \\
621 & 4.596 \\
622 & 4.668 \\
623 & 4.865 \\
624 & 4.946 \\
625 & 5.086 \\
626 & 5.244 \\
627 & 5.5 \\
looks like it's 4.558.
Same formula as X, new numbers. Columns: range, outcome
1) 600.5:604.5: 7.436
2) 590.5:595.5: 8.071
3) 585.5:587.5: 8.24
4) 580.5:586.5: 8.202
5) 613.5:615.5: 5.154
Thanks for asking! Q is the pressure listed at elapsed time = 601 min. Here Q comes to 8.108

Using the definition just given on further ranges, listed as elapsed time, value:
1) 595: 8.08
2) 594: 8.071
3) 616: 5.014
